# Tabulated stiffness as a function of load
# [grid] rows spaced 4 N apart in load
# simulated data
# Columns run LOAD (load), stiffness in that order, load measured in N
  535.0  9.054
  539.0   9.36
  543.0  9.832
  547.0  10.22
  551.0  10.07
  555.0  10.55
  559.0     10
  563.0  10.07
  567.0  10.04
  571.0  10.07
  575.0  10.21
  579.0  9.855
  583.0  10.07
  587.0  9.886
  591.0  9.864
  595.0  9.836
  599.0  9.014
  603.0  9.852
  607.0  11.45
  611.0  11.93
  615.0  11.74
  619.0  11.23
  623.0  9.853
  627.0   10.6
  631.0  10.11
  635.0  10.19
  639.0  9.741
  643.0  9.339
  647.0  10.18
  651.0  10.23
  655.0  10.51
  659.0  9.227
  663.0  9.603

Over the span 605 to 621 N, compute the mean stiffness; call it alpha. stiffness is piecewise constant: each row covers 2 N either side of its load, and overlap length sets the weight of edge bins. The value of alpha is 11.6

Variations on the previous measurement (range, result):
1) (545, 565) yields 10.2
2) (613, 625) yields 10.9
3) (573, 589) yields 10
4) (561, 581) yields 10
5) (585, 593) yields 9.88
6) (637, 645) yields 9.54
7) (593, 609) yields 10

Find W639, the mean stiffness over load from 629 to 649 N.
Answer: 9.91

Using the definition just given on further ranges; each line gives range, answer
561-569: 10.1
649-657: 10.4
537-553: 9.87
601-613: 11.1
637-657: 10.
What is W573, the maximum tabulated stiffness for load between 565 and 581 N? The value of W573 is 10.21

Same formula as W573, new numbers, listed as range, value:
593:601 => 9.836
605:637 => 11.93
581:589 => 10.07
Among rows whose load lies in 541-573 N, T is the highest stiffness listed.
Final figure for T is 10.55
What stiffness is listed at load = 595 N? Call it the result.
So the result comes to 9.836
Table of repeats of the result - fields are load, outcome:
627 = 10.6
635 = 10.19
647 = 10.18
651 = 10.23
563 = 10.07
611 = 11.93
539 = 9.36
